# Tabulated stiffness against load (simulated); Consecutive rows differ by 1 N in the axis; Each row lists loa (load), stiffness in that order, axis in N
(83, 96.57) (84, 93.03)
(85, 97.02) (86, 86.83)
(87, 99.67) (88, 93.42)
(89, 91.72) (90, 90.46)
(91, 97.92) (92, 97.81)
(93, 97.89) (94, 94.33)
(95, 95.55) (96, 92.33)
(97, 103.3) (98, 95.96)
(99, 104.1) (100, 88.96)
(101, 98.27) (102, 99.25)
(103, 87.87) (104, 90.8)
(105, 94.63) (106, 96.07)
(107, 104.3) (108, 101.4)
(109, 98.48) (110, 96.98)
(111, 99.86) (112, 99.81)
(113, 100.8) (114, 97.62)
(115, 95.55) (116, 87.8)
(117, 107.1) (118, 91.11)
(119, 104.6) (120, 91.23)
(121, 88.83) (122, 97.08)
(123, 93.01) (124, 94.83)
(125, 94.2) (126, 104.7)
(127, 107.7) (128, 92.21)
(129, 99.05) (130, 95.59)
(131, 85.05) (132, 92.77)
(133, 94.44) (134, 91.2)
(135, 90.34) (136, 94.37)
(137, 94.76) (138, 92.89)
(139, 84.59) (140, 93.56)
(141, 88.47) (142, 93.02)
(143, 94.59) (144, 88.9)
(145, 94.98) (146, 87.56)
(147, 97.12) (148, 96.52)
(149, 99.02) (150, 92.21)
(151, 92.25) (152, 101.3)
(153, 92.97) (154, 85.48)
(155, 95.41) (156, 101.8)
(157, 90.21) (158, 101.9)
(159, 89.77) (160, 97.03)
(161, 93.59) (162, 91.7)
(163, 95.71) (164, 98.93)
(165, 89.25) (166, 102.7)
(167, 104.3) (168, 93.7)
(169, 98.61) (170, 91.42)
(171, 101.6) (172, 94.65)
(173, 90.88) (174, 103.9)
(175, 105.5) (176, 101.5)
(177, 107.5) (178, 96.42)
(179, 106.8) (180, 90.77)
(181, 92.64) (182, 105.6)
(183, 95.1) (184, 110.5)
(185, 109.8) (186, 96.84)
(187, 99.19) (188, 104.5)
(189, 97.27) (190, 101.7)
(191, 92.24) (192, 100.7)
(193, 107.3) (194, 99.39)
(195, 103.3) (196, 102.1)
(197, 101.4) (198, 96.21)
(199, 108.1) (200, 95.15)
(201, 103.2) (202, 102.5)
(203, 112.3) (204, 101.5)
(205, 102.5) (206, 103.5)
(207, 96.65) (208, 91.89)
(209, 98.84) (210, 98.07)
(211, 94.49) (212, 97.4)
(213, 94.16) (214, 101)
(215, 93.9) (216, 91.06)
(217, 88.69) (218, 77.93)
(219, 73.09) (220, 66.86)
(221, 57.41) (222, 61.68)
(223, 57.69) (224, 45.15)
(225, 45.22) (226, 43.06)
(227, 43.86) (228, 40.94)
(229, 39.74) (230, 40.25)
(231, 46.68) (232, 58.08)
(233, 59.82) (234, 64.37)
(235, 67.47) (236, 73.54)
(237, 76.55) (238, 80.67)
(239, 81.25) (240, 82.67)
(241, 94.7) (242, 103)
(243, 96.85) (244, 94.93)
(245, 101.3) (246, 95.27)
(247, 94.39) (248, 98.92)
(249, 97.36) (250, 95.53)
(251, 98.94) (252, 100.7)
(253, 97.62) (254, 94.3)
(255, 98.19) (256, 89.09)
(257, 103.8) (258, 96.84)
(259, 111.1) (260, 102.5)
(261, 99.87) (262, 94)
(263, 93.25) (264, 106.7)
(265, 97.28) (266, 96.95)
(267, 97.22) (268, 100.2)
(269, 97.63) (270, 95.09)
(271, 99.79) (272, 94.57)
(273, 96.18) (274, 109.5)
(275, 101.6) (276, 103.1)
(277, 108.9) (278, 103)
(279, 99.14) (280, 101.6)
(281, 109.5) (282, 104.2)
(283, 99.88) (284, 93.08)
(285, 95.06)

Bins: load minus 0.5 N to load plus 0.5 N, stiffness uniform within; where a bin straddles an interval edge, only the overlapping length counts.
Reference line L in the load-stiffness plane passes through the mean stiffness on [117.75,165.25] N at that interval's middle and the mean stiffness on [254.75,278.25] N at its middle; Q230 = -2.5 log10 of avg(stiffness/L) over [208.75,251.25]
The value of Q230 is 0.27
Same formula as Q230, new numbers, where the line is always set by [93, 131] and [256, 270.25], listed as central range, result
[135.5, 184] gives 0.02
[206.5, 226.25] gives 0.24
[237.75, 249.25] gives 0.06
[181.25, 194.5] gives -0.04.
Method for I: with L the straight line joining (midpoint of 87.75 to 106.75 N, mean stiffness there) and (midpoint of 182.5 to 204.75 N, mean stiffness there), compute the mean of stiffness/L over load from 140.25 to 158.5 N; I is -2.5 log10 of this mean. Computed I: 0.054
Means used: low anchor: 95.4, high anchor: 102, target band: 94.1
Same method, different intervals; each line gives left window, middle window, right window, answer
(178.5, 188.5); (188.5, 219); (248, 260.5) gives 0.03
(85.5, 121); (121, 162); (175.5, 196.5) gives 0.05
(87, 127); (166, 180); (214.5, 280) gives -0.10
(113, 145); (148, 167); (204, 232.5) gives -0.09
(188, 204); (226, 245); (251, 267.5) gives 0.39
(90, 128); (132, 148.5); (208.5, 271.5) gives 0.02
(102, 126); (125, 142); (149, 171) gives 0.03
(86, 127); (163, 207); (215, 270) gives -0.14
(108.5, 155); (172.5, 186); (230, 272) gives -0.09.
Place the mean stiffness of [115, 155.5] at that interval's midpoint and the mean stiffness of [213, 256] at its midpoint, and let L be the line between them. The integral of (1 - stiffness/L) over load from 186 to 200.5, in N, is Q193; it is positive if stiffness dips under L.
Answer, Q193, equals -2.82 N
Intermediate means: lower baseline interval 94.1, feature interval 100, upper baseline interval 77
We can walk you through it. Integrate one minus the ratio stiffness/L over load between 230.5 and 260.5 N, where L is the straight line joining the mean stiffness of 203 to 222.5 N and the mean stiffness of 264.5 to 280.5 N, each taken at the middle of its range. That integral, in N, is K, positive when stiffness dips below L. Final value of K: 2.2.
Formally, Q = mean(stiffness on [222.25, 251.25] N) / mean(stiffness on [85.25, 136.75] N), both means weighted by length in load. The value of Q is 0.76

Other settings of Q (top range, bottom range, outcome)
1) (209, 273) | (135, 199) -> 0.87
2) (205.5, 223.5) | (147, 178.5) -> 0.89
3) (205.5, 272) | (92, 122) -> 0.87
